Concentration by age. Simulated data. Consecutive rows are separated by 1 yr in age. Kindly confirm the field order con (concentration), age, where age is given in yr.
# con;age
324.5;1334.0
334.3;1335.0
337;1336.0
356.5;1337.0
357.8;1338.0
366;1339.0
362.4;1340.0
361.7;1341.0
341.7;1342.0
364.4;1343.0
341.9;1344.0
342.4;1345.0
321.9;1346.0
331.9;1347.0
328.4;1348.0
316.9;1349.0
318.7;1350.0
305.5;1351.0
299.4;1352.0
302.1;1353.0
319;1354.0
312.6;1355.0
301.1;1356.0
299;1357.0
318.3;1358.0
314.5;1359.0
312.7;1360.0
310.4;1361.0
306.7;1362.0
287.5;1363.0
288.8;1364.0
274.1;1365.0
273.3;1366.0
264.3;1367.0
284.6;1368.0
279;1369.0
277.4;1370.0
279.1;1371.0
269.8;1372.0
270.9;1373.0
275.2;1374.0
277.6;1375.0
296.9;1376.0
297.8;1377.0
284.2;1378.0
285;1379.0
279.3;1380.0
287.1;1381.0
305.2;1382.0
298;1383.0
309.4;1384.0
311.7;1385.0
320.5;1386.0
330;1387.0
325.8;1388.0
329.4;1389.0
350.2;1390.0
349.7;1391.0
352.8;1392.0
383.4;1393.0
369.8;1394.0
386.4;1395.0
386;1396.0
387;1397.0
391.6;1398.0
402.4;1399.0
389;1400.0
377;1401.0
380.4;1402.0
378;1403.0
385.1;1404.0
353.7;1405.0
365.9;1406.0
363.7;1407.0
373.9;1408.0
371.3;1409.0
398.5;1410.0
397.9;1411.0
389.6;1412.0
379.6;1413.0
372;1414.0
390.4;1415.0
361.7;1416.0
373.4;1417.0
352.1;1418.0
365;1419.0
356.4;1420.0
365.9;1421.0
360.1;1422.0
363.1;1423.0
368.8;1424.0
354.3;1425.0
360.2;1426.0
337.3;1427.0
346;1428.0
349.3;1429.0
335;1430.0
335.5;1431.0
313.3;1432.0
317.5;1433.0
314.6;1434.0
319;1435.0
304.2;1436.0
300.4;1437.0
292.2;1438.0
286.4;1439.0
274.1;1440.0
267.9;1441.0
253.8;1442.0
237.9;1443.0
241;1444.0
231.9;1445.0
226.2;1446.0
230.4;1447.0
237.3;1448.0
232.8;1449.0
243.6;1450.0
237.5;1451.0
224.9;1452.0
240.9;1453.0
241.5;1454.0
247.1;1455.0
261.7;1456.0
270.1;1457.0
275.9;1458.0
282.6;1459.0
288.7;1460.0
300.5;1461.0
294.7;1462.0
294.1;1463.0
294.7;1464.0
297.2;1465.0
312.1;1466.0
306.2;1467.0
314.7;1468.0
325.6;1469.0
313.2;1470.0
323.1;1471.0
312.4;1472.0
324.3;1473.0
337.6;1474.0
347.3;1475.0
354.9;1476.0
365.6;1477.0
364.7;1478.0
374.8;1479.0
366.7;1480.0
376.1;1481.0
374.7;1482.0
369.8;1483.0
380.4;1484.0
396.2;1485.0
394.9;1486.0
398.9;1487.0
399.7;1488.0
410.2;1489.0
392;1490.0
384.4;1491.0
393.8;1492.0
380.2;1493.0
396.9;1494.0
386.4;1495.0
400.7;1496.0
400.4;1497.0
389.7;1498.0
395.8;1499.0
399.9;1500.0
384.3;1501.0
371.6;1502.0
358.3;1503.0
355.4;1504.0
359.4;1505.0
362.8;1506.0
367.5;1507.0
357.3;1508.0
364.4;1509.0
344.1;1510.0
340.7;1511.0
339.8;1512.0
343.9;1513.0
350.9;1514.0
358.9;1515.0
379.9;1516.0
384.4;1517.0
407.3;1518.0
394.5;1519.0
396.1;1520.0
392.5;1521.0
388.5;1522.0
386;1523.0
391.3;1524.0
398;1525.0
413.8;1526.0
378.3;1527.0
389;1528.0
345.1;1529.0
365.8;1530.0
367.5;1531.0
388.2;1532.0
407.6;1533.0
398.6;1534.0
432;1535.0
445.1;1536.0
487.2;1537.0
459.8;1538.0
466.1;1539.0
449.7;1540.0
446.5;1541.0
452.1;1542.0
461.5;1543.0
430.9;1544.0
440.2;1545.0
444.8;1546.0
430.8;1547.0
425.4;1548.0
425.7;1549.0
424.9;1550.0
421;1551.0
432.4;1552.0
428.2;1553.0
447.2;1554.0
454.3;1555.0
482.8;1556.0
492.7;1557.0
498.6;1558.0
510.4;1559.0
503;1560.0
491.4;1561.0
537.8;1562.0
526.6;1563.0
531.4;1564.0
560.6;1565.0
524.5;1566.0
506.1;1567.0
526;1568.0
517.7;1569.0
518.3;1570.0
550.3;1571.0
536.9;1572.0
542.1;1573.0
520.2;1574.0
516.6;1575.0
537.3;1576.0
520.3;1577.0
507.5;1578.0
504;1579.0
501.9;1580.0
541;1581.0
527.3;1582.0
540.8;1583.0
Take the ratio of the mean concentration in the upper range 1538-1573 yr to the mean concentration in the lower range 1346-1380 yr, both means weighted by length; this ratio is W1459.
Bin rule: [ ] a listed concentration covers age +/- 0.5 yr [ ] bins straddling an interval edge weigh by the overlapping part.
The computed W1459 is 1.62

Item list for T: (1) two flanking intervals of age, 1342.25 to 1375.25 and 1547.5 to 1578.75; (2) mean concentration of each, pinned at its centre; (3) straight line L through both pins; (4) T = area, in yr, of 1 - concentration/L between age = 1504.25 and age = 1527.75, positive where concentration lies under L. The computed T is 4.1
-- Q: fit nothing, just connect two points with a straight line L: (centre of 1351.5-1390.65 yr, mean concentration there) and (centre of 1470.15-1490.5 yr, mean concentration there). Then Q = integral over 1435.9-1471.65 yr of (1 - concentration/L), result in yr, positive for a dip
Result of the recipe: 8.0 yr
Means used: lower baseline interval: 298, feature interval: 272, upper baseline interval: 367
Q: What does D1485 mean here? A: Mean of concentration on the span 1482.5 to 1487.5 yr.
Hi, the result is 388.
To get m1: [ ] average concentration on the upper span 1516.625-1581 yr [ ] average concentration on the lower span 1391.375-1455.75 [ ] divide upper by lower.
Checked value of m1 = 1.4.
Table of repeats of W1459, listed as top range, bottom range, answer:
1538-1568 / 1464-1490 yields 1.33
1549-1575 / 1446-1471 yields 1.82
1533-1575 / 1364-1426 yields 1.41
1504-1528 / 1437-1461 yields 1.46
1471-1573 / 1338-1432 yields 1.24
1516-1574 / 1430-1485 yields 1.51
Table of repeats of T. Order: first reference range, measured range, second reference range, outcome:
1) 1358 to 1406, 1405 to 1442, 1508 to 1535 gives -0.8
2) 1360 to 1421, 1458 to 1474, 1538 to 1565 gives 3.7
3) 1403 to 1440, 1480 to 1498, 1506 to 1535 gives -1.0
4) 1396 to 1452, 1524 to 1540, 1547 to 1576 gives 1.7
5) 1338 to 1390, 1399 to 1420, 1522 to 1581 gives -1.8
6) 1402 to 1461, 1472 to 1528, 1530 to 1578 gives 3.8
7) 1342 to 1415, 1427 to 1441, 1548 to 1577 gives 2.4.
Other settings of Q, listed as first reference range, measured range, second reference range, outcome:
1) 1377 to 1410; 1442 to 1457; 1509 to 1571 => 5.58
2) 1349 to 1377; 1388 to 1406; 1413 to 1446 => -3.64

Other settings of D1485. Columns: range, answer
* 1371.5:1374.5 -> 272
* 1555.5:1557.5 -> 488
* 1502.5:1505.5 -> 358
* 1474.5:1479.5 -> 361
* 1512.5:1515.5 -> 351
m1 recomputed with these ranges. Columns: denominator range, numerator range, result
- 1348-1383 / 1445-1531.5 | 1.17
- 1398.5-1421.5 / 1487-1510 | 1.02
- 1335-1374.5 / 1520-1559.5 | 1.37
